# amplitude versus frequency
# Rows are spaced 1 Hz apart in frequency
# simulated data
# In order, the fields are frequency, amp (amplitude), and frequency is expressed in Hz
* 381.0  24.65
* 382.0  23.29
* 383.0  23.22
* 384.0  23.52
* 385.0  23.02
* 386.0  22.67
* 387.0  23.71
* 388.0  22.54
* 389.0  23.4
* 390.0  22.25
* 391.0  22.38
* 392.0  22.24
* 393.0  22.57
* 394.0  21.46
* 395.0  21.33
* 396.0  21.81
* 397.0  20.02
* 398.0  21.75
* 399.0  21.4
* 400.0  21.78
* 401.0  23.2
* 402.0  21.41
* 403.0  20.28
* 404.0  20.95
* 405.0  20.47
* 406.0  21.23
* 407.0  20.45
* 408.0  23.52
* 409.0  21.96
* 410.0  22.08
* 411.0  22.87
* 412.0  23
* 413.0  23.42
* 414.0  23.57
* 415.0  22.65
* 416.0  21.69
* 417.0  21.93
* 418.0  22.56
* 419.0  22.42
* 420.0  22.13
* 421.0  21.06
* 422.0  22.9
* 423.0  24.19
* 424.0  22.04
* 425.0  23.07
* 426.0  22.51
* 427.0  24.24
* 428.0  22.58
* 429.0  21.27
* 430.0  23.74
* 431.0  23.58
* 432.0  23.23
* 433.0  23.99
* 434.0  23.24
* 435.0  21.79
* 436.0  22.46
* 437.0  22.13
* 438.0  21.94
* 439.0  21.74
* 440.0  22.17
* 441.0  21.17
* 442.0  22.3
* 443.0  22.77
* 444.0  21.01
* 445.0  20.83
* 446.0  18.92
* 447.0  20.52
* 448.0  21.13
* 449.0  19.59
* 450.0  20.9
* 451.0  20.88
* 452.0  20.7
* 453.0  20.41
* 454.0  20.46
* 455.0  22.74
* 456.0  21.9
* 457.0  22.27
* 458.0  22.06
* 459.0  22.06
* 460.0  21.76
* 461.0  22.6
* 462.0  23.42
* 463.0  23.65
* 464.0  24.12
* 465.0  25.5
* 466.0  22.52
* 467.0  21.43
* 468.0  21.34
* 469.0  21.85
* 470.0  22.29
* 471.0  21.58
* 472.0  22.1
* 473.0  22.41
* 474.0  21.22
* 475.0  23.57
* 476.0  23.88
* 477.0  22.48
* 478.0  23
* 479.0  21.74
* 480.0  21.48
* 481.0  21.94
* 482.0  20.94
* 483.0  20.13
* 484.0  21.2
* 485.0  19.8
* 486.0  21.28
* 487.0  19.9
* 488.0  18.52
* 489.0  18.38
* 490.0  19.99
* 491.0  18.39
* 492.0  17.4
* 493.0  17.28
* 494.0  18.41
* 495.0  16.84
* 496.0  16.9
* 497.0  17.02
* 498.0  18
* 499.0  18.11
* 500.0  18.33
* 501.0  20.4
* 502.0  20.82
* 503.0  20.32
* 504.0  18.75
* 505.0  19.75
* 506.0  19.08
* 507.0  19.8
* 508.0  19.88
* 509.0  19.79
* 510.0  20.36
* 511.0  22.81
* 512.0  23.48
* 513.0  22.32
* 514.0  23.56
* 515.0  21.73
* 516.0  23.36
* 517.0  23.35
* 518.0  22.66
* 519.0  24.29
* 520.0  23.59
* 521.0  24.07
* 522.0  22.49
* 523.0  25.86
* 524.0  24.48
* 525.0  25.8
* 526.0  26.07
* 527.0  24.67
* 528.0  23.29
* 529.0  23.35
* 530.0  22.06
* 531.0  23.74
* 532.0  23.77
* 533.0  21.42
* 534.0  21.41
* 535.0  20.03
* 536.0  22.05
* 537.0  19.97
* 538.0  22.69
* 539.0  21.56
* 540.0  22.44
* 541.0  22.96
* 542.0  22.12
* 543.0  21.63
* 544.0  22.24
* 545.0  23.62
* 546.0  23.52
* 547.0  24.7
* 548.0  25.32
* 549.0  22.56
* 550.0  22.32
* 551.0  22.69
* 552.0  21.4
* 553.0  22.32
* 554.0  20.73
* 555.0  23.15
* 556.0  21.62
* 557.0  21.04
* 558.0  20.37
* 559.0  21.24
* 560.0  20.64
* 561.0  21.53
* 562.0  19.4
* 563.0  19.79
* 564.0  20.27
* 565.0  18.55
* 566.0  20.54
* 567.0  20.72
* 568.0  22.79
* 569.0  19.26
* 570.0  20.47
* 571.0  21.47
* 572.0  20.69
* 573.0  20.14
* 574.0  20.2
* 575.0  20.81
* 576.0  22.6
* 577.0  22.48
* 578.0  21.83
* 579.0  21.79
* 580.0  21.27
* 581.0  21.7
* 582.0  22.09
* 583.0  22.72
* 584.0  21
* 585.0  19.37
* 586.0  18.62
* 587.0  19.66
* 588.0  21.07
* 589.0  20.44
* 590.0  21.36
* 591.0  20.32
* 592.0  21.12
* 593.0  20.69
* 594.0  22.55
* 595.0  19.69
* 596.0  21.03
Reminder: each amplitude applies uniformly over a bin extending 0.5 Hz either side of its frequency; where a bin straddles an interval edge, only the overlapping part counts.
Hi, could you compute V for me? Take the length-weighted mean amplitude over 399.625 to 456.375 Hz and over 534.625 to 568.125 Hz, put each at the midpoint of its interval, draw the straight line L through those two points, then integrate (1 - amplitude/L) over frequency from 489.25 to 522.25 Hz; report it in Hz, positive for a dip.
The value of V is 2.18 Hz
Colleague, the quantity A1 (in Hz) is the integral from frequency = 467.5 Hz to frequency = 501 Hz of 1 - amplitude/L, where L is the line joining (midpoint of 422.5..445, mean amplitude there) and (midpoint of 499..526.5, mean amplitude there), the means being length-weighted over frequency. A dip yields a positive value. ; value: 3.0 Hz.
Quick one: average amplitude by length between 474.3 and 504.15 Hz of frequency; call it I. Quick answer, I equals 19.9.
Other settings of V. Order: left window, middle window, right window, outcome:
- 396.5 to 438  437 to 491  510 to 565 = 1.98 Hz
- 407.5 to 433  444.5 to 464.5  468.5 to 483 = 0.72 Hz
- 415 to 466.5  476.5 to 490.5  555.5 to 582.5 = 0.64 Hz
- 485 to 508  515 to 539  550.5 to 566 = -3.97 Hz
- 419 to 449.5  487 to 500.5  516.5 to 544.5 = 2.76 Hz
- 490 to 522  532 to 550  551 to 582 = -1.41 Hz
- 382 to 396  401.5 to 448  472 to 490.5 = -0.15 Hz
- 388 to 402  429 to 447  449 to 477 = -0.01 Hz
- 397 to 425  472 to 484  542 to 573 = -0.11 Hz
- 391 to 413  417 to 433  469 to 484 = -0.69 Hz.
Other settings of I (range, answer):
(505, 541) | 22.6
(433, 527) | 21.4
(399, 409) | 21.5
